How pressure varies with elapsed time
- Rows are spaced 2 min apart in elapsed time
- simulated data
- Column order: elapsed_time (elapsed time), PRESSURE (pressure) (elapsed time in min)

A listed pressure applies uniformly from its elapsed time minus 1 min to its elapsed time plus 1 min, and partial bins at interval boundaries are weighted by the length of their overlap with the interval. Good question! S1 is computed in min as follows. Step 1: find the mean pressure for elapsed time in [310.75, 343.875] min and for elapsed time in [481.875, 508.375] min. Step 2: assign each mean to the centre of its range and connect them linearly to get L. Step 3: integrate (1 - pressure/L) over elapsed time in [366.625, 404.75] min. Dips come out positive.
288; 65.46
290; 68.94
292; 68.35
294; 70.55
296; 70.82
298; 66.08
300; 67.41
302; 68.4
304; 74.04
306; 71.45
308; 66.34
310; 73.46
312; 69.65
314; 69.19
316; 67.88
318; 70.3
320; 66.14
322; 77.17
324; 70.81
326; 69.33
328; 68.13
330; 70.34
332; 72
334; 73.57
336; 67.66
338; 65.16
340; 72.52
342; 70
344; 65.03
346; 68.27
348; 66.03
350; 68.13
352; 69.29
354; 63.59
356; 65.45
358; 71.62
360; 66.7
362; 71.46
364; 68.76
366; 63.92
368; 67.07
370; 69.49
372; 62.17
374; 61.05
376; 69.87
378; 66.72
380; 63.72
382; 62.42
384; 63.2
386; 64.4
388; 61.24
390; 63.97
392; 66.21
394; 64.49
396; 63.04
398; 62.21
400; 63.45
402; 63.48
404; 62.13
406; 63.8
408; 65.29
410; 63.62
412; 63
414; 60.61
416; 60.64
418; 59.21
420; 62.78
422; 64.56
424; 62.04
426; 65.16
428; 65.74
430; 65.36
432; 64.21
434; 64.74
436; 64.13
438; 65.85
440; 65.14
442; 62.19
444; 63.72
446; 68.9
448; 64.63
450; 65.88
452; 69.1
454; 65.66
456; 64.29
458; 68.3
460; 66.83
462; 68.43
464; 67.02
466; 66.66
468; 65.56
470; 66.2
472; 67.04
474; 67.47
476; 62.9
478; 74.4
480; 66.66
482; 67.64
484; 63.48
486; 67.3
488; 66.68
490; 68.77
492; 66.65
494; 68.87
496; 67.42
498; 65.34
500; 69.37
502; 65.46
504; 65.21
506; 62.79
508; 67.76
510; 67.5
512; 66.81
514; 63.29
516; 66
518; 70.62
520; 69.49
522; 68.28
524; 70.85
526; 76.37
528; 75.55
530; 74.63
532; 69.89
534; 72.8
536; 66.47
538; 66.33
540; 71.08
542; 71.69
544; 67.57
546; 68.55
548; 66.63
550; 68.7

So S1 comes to 2.5 min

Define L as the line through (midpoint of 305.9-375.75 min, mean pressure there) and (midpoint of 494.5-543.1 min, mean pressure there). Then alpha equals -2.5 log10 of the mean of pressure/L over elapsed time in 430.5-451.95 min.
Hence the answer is 0.057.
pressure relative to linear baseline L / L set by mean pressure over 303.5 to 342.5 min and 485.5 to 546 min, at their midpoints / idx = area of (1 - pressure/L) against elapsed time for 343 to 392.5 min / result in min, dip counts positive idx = 2.7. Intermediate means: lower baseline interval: 70.2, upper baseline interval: 68.6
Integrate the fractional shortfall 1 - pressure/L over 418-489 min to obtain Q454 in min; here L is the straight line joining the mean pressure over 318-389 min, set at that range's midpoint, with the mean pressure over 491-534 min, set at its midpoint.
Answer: 2.49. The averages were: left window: 67.5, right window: 68.6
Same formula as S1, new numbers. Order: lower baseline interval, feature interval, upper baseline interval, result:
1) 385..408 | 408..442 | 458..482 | 0.8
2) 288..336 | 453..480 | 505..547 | 1.0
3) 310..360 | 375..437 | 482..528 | 4.3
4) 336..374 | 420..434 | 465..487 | 0.5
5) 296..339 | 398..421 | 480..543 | 2.2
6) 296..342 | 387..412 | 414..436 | 0.5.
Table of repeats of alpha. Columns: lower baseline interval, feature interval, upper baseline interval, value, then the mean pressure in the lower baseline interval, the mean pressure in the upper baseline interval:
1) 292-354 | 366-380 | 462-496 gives 0.05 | 69.4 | 67.1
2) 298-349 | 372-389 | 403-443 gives 0.04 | 69.5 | 63.5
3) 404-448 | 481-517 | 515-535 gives 0.05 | 63.8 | 71.4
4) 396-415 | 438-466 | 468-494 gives -0.01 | 63.1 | 67.1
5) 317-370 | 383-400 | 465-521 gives 0.08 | 68.8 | 66.9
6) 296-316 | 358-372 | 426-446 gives -0.01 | 69.5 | 64.8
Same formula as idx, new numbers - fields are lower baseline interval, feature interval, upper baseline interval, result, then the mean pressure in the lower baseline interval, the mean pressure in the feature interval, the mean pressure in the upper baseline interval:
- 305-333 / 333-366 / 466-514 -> 0.6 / 70.2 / 68.2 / 66.8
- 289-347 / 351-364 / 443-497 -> 0.2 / 69.6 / 68.1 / 66.9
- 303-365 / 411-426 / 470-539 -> 1.5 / 69.3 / 62.1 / 68.1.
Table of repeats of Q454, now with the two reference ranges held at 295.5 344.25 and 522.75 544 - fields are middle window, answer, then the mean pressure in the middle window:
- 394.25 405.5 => 1.2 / 63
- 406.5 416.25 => 1.1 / 62.8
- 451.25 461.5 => 0.6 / 66.9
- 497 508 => 0.8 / 65.8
